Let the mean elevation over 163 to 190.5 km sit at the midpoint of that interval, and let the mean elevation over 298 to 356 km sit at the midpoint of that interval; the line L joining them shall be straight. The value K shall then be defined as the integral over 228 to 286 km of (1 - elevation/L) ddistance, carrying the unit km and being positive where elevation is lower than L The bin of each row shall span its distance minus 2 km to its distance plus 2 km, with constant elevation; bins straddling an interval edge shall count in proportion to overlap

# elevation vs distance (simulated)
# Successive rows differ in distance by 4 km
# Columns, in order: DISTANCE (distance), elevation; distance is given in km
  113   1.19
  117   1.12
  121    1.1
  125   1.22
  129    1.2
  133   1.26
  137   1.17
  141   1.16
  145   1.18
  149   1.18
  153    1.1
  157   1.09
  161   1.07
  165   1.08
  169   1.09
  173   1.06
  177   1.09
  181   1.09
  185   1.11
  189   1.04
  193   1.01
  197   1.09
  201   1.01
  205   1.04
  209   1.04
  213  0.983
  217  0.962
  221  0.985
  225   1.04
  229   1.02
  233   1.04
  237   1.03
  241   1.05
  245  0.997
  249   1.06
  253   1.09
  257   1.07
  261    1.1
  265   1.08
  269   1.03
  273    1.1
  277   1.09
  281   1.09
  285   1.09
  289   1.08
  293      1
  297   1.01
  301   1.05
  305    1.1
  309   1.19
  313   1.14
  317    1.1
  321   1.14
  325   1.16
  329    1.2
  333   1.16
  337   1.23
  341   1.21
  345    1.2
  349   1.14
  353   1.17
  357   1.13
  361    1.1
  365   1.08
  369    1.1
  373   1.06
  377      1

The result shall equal 3.0 km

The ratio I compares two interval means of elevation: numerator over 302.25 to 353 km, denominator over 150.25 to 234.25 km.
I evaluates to 1.1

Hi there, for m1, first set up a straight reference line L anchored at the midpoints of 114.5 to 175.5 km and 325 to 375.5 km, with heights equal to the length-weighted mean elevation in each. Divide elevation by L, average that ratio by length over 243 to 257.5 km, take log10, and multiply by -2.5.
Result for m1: 0.090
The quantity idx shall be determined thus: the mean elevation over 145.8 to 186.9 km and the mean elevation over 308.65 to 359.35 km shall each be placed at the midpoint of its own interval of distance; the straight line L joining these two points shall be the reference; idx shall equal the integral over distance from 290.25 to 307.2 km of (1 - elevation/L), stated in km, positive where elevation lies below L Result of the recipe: 1.59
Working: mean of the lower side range 1.1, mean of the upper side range 1.17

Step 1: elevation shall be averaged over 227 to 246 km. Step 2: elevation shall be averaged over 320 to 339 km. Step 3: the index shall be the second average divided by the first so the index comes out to 1.15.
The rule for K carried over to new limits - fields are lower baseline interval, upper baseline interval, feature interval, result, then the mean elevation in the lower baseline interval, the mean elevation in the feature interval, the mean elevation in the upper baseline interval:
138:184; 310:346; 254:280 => 1.57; 1.11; 1.08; 1.17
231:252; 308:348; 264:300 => 1.23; 1.04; 1.06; 1.17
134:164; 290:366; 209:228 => 2.29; 1.14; 0.999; 1.13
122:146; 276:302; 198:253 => 4.45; 1.2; 1.02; 1.06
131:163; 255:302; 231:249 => 0.96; 1.15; 1.03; 1.07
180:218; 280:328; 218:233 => 0.55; 1.04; 1.01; 1.1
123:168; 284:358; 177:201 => 1.75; 1.15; 1.07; 1.13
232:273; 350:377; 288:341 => -2.09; 1.06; 1.12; 1.1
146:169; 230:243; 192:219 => 1.15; 1.11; 1.02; 1.04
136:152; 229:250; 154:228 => 3.52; 1.17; 1.05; 1.03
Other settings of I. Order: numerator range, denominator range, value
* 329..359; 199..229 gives 1.17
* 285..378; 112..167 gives 0.97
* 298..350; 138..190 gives 1.04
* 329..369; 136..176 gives 1.04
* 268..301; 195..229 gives 1.04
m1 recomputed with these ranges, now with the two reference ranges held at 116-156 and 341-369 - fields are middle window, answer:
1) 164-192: 0.08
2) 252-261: 0.07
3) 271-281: 0.05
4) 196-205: 0.11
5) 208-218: 0.17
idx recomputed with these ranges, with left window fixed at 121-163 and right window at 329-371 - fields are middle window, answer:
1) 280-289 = 0.5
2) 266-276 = 0.8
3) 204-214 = 1.2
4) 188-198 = 1.0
